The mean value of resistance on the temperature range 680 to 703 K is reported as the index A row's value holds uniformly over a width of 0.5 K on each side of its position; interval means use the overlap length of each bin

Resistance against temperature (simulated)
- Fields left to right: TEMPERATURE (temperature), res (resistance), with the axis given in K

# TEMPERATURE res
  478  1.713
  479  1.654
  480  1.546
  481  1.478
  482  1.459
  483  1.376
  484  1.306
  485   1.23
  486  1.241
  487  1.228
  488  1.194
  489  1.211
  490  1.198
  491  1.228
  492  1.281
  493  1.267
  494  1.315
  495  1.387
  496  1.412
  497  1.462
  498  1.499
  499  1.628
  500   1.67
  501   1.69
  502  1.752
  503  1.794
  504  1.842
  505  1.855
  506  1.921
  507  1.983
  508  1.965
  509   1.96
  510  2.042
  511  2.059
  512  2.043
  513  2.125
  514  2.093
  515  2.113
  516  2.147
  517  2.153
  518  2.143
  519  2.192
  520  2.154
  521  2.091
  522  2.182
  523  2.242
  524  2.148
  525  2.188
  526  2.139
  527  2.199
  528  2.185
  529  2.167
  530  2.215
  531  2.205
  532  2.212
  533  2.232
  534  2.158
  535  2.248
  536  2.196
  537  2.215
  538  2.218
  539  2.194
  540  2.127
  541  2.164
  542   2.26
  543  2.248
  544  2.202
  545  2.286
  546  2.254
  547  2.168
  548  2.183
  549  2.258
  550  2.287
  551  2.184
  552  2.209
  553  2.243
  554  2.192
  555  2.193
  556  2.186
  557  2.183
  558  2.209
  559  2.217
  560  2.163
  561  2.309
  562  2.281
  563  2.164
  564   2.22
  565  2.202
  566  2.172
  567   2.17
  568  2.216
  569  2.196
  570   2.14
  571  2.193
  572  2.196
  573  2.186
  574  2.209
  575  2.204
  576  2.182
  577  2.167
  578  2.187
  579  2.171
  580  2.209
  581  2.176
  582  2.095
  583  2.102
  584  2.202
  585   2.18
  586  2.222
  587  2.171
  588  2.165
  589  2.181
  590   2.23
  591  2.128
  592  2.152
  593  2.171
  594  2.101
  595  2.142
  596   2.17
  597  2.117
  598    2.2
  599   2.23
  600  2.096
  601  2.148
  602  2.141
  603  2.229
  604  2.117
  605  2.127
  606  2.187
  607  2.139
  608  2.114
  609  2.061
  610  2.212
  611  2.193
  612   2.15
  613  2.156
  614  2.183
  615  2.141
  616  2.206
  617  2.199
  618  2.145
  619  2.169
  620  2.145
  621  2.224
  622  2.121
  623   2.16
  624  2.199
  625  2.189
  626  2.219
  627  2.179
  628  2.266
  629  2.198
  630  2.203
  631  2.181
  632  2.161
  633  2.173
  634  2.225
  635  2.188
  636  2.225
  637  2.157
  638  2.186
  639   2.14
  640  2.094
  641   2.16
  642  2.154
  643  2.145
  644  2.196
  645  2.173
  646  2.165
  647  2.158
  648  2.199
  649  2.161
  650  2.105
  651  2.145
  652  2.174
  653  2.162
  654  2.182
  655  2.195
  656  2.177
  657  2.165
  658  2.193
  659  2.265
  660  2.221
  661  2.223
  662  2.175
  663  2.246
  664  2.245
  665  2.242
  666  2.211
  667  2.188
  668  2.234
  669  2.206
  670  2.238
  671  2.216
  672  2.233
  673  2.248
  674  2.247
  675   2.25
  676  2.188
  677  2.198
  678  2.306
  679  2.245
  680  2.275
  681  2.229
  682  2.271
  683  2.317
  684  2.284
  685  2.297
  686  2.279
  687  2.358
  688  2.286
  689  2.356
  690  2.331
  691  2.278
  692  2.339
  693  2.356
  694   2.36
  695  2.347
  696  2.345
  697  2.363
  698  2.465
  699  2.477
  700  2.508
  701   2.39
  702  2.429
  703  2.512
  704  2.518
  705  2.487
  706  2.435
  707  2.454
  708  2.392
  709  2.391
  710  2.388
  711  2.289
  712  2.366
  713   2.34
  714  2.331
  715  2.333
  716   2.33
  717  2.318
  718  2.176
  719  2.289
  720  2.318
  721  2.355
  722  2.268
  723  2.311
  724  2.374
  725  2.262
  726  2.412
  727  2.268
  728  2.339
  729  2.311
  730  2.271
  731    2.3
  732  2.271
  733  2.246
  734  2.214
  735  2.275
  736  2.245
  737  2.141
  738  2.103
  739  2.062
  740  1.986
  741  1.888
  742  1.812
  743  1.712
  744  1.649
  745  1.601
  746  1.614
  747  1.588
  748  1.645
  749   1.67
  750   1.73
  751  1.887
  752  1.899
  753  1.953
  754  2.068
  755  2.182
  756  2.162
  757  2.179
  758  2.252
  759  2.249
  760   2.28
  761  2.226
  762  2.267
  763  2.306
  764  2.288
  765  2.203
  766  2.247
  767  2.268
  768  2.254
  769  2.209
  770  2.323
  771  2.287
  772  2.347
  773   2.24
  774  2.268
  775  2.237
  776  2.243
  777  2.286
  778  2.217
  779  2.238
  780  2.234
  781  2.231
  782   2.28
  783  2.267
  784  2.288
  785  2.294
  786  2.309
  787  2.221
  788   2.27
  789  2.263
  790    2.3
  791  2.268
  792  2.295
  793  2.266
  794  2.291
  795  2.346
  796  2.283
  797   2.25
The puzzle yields 2.35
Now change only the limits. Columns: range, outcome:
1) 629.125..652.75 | 2.17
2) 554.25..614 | 2.18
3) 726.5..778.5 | 2.11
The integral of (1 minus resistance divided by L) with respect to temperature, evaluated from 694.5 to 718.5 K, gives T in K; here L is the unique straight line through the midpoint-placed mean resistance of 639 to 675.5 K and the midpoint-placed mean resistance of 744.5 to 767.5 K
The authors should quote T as -3.1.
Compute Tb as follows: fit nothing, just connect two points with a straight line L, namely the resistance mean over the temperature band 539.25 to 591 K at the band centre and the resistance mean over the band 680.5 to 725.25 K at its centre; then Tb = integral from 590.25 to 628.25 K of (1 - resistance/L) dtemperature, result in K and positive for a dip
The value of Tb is 1.4 K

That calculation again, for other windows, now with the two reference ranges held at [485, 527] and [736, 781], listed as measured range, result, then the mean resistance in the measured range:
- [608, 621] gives -1.7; 2.16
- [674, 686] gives -1.6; 2.26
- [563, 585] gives -3.7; 2.18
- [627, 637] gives -1.4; 2.2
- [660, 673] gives -1.6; 2.22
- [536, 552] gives -3.4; 2.22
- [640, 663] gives -2.6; 2.18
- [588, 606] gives -2.5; 2.16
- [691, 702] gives -2.1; 2.39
